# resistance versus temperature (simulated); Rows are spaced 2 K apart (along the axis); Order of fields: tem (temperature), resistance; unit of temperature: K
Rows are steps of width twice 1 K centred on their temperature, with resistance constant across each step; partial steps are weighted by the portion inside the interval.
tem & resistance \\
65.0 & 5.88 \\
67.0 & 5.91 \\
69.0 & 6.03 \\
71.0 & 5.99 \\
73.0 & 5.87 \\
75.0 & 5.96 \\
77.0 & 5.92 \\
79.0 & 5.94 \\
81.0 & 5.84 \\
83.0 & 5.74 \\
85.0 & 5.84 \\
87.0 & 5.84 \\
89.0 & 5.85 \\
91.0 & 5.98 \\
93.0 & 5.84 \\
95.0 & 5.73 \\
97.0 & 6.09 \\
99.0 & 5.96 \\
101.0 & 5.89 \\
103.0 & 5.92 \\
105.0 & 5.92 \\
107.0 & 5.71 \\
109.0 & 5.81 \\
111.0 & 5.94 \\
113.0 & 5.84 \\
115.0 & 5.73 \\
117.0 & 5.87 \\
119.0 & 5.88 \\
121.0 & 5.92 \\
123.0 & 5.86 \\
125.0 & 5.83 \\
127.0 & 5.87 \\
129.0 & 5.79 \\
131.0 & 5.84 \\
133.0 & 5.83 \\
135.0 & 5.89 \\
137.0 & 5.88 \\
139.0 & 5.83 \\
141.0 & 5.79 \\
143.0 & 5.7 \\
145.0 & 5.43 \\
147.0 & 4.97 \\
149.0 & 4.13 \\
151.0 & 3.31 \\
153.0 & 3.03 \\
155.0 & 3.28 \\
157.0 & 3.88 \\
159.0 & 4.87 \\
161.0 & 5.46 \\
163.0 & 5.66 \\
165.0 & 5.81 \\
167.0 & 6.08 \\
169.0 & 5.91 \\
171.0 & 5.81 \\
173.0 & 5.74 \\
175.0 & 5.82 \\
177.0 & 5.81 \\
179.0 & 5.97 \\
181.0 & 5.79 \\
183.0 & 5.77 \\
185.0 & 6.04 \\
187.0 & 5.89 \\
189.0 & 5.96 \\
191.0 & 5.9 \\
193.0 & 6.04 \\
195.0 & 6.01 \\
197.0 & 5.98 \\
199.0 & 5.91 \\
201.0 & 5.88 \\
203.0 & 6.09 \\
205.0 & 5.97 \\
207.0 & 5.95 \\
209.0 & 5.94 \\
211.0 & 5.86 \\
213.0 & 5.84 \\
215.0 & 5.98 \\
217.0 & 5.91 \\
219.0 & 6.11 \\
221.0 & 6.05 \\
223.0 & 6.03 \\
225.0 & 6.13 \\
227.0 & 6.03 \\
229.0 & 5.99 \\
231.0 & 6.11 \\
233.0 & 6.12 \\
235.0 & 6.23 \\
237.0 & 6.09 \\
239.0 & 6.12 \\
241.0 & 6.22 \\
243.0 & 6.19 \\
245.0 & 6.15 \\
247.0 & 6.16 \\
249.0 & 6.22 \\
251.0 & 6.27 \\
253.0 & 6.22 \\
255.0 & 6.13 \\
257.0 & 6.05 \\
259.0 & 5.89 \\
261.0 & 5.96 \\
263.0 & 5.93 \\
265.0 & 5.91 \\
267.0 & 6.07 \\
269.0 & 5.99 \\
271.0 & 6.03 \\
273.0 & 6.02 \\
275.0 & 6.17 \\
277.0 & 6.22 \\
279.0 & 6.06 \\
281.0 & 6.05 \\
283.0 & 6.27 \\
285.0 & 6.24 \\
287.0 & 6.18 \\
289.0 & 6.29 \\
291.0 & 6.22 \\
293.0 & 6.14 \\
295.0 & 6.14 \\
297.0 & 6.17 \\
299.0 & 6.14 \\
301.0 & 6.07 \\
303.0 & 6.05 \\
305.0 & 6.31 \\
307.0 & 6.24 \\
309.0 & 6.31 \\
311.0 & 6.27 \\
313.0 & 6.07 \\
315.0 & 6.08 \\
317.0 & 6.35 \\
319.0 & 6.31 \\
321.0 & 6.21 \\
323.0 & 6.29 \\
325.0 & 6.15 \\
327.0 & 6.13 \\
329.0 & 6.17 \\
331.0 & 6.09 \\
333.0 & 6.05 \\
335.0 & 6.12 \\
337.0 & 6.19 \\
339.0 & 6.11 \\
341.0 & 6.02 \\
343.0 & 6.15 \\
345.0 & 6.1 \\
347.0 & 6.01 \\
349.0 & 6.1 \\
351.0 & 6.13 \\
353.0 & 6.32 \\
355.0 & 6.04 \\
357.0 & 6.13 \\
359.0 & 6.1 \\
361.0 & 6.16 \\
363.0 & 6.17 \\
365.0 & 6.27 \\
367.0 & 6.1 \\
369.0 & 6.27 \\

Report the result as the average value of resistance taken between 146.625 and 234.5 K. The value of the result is 5.62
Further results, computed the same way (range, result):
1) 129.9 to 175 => 5.2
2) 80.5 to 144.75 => 5.85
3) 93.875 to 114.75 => 5.88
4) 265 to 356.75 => 6.15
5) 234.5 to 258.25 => 6.17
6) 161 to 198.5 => 5.88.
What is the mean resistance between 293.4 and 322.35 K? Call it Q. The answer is 6.19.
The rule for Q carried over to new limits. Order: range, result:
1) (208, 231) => 5.99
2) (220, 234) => 6.07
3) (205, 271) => 6.06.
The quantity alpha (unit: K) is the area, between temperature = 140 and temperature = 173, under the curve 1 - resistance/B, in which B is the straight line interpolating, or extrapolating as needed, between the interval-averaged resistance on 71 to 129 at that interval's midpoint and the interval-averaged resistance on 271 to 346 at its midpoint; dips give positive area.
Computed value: 5.45 K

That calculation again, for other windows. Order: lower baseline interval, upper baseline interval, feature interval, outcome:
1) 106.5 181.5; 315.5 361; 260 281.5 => -0.5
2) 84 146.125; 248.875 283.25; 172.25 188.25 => 0.2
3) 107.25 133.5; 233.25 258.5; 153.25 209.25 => 3.3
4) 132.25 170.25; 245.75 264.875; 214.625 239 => -1.1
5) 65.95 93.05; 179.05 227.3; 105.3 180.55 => 6.0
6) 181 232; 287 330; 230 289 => -0.3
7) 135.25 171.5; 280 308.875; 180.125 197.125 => -1.9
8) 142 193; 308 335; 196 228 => -2.5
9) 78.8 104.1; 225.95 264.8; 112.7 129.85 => 0.2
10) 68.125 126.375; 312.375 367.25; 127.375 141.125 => 0.2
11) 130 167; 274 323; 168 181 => -1.4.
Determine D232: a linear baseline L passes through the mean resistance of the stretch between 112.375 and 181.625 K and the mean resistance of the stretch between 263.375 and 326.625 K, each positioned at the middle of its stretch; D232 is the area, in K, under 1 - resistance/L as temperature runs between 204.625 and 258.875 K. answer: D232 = -2.1 K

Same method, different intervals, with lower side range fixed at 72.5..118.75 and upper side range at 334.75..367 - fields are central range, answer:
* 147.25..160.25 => 4.6 K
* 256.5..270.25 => 0.2 K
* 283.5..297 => -0.3 K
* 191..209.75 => 0.0 K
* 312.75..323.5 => -0.2 K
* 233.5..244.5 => -0.3 K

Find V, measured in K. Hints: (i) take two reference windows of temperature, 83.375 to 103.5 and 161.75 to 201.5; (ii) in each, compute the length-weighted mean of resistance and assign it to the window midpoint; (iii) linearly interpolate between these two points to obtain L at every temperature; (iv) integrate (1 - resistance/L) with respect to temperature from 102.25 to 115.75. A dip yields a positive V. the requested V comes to 0.11 K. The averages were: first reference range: 5.89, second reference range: 5.89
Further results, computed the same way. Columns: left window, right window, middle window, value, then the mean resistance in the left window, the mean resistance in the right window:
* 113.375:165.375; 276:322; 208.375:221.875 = -0.6 K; 5.28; 6.19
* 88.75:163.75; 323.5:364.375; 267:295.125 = -1.0 K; 5.47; 6.13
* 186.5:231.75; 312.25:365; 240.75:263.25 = -0.3 K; 5.98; 6.15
